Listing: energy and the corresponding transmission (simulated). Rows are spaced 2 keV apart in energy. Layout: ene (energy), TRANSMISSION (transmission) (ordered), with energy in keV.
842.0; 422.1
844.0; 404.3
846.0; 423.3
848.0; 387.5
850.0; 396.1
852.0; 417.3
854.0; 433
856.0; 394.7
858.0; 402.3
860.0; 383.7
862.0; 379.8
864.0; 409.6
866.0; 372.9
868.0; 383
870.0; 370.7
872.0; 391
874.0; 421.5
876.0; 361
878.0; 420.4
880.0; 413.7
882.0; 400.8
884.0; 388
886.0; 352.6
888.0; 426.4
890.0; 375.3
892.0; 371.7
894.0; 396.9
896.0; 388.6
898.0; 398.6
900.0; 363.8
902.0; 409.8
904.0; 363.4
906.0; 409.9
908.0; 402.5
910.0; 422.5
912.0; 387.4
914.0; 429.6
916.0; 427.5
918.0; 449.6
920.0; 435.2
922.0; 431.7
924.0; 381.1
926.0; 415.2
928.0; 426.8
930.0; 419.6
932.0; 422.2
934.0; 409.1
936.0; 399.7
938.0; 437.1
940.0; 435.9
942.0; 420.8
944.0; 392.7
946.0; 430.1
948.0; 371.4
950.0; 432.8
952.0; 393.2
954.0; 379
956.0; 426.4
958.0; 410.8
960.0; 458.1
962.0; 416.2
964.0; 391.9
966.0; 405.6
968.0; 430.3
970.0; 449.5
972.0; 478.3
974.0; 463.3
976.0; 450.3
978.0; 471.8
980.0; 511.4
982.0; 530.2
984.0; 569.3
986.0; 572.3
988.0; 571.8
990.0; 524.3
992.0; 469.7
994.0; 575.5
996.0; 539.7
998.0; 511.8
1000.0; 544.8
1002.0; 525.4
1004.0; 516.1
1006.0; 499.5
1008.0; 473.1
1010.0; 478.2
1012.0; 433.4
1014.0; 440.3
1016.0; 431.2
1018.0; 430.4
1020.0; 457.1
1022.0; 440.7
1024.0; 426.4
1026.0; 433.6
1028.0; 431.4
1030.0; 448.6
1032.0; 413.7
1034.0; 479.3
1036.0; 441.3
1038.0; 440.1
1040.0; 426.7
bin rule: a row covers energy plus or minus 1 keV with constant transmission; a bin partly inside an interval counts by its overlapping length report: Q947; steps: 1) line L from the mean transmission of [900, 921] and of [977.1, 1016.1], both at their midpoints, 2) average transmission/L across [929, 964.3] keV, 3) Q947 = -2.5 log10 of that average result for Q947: 0.10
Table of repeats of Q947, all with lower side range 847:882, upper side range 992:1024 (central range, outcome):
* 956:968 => 0.09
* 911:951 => 0.05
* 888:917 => 0.06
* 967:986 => -0.05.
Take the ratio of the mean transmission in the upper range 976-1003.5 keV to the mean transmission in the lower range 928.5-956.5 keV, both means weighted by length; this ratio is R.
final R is 1.3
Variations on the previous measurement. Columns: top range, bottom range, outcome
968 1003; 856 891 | 1.31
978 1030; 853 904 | 1.26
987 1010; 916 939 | 1.24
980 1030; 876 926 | 1.23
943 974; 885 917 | 1.06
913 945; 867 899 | 1.08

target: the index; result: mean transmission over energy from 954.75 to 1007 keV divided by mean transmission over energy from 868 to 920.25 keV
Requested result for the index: 1.2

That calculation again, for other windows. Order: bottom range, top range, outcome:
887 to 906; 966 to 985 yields 1.23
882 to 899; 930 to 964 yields 1.07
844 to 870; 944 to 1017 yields 1.18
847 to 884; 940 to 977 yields 1.07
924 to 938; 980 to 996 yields 1.31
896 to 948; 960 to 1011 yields 1.20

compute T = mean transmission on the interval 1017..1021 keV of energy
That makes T 444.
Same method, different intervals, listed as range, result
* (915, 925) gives 425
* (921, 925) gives 406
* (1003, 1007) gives 508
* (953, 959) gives 405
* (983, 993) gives 541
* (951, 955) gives 386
